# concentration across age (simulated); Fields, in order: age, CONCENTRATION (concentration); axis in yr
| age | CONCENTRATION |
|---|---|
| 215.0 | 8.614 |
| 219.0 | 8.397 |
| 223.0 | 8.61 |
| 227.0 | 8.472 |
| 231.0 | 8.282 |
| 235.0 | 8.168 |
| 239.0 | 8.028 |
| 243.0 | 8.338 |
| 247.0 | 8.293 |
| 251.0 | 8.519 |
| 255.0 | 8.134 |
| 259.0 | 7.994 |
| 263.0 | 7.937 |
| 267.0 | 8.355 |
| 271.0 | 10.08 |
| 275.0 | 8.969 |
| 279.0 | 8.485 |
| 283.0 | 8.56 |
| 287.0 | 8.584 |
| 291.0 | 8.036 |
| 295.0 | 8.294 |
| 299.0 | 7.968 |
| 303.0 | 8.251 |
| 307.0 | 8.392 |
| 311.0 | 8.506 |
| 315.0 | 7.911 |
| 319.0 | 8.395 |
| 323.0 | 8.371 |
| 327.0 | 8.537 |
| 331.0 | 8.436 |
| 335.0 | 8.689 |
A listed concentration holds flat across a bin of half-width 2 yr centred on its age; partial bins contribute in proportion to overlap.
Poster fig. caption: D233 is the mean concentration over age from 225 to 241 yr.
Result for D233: 8.24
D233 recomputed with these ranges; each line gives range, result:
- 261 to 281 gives 8.77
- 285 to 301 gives 8.22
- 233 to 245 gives 8.18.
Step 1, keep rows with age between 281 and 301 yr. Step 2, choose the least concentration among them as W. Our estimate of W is 7.968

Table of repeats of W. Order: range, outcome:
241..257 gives 8.134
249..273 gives 7.937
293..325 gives 7.911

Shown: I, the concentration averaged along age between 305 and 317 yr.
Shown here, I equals 8.27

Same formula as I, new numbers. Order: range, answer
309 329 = 8.34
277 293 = 8.42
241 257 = 8.32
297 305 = 8.11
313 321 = 8.15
